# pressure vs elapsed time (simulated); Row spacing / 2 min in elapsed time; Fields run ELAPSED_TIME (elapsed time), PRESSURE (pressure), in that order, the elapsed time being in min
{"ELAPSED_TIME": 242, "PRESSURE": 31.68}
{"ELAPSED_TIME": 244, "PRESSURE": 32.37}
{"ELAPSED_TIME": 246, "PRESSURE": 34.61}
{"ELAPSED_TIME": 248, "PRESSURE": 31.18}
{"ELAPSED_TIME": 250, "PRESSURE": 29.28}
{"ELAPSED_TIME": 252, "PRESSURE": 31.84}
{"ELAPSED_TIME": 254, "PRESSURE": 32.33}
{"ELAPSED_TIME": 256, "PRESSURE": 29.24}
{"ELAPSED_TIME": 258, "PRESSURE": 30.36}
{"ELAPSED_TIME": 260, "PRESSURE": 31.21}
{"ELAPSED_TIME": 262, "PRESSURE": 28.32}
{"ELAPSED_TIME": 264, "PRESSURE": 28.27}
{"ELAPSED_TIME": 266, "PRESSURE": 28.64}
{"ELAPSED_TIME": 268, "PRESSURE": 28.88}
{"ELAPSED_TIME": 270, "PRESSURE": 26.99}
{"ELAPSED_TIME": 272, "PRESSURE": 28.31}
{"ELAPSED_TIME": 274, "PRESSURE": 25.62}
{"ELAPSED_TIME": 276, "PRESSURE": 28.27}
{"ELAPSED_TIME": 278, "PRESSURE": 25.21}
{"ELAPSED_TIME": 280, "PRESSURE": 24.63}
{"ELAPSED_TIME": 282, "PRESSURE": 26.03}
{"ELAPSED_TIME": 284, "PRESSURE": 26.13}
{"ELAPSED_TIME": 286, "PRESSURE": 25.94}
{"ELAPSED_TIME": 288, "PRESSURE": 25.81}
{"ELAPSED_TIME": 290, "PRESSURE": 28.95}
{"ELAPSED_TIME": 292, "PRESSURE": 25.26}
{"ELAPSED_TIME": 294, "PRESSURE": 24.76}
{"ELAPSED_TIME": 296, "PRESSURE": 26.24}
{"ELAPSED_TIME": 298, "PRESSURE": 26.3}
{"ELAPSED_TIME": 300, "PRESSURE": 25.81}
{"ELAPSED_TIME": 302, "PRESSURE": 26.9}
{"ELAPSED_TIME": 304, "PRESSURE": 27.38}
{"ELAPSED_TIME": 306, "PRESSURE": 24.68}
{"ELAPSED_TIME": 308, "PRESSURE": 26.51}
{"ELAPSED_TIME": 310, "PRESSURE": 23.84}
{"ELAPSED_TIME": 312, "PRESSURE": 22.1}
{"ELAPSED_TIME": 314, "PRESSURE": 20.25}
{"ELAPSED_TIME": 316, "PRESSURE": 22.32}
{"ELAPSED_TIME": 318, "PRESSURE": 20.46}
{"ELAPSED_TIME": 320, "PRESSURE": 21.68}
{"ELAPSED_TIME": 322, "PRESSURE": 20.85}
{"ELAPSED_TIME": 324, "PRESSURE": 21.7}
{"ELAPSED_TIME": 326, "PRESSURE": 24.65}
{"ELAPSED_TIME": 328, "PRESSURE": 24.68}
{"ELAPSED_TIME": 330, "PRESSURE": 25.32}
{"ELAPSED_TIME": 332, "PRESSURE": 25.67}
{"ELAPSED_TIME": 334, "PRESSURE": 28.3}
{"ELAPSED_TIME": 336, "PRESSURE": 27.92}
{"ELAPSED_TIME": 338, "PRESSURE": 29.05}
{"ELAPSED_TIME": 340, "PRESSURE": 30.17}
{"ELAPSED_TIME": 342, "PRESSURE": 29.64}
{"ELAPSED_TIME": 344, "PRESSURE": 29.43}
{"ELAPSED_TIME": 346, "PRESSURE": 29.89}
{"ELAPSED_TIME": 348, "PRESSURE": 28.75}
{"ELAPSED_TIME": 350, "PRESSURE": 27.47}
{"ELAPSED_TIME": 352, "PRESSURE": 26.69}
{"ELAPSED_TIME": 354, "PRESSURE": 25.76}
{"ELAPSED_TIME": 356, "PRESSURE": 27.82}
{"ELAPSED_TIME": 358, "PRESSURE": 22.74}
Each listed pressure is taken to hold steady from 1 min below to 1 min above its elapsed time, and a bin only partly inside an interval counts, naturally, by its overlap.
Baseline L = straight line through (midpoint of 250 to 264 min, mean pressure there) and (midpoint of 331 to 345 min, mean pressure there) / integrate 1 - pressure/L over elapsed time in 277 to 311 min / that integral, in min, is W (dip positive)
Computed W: 4.16 min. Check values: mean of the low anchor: 30.3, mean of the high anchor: 28.6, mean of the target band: 25.9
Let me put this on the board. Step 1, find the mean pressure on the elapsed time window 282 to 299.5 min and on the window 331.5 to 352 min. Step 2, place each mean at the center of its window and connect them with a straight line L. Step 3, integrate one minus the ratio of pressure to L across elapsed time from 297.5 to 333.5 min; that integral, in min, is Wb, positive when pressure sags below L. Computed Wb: 4.4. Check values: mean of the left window 26.2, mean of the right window 28.6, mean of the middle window 24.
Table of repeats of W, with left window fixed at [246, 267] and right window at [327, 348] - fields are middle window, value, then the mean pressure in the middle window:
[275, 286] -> 1.33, 26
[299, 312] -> 1.51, 25.6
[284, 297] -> 1.41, 26.2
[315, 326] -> 2.63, 21.7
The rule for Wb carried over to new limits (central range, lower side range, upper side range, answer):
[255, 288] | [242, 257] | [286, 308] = 1.73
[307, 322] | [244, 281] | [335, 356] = 3.33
